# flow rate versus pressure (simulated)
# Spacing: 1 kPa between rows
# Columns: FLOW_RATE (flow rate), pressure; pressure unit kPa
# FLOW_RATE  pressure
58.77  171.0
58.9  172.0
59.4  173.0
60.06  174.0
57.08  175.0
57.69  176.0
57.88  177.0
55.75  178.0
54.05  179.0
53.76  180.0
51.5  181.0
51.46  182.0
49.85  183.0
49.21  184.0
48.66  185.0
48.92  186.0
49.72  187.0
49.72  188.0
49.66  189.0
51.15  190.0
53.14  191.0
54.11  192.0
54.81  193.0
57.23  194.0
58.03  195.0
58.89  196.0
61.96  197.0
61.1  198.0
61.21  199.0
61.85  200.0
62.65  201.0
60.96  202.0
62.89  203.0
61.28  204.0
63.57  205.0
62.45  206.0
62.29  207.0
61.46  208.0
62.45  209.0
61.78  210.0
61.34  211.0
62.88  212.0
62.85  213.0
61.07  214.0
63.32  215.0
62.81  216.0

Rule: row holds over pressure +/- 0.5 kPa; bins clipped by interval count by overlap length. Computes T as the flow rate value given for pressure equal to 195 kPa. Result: 58.03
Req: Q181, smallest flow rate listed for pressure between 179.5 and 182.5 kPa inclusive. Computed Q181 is 51.46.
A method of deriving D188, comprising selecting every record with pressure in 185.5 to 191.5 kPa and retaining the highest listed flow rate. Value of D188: 53.14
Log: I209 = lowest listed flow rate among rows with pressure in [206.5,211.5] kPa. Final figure 61.34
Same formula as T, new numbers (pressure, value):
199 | 61.21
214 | 61.07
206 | 62.45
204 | 61.28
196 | 58.89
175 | 57.08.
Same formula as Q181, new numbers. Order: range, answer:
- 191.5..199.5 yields 54.11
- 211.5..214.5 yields 61.07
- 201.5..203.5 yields 60.96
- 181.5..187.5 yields 48.66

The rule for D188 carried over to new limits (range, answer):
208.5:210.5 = 62.45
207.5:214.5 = 62.88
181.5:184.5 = 51.46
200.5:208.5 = 63.57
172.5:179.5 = 60.06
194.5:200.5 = 61.96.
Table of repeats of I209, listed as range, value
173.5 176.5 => 57.08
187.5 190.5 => 49.66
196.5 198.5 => 61.1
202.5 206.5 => 61.28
